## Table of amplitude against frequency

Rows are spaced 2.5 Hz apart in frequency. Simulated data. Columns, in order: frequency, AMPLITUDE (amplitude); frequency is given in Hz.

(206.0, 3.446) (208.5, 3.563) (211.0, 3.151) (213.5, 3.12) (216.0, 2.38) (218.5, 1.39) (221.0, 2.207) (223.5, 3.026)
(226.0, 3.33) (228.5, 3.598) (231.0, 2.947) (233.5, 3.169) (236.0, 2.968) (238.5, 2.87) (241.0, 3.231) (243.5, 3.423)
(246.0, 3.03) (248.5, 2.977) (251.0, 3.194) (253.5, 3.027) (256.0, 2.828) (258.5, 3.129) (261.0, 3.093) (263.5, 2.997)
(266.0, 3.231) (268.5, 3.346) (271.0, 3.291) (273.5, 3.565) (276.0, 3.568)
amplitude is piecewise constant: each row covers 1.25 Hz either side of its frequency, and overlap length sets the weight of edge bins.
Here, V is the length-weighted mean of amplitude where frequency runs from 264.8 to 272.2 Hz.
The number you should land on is 3.29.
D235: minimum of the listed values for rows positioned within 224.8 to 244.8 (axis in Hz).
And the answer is 2.87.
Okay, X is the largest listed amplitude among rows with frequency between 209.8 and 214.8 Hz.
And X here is 3.151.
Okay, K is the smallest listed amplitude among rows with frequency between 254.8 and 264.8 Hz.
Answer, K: 2.828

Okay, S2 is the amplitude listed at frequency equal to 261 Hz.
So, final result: 3.093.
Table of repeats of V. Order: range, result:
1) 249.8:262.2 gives 3.05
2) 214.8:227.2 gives 2.46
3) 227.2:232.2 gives 3.28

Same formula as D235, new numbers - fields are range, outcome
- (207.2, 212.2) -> 3.151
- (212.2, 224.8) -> 1.39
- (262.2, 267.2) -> 2.997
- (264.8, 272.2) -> 3.231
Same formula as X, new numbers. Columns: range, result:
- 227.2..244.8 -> 3.598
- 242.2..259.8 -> 3.423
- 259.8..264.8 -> 3.093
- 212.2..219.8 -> 3.12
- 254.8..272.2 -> 3.346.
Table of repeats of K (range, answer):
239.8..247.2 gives 3.03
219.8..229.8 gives 2.207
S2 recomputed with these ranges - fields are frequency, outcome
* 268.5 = 3.346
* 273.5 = 3.565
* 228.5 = 3.598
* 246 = 3.03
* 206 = 3.446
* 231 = 2.947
